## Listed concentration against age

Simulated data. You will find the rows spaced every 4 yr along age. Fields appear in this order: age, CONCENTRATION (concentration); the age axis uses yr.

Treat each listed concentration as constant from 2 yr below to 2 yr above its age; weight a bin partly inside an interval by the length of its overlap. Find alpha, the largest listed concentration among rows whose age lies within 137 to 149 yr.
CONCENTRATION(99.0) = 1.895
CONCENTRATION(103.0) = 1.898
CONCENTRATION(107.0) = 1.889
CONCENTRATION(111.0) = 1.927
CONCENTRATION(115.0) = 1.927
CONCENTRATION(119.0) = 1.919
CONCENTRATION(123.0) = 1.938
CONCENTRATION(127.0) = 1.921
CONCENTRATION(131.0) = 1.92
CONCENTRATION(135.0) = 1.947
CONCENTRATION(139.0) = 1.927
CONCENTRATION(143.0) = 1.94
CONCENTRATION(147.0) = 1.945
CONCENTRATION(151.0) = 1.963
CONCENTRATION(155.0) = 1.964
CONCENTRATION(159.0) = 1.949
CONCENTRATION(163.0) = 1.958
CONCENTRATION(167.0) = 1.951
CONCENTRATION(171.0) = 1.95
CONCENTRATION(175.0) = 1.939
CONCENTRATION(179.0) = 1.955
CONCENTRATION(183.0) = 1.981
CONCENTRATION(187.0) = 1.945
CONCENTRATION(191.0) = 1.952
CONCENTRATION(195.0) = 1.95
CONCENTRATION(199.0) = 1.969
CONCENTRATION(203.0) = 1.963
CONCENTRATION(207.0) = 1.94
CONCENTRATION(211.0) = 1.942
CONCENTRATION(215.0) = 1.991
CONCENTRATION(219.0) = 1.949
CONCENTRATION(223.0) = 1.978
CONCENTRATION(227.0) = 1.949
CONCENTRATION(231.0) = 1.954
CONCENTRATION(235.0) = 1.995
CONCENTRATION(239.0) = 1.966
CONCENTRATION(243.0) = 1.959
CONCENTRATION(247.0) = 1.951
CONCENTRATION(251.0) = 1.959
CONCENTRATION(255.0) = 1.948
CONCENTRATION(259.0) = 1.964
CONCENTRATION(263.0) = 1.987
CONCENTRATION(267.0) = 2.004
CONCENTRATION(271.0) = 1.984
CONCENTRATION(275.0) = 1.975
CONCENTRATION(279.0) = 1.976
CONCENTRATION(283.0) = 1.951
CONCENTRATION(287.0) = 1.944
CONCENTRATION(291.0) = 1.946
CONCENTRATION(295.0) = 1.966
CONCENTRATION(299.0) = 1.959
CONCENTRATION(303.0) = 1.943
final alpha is 1.945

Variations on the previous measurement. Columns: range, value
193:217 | 1.991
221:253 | 1.995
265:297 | 2.004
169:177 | 1.95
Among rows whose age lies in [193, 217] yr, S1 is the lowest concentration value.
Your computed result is 1.94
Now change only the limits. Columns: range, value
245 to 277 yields 1.948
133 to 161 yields 1.927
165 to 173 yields 1.95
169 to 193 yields 1.939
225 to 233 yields 1.949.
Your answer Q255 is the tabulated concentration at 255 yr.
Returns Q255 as 1.948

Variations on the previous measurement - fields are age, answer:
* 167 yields 1.951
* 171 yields 1.95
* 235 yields 1.995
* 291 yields 1.946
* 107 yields 1.889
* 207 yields 1.94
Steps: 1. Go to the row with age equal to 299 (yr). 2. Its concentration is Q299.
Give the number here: 1.959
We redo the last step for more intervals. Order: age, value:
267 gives 2.004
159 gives 1.949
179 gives 1.955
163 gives 1.958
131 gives 1.92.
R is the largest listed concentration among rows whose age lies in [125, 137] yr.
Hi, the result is 1.947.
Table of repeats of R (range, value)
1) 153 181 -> 1.964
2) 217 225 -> 1.978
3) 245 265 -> 1.987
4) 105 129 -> 1.938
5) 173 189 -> 1.981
